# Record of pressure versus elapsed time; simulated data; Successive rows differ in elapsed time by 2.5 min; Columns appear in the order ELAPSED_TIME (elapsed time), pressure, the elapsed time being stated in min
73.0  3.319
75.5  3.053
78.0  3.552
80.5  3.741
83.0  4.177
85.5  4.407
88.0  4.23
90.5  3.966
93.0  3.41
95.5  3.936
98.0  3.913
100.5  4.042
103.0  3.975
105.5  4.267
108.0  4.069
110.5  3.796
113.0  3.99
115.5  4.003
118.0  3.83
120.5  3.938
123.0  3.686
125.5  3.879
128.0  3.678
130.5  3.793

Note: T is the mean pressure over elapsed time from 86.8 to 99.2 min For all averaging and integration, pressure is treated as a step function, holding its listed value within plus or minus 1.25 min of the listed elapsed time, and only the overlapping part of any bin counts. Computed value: 3.89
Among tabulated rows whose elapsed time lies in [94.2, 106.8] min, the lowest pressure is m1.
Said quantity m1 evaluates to 3.913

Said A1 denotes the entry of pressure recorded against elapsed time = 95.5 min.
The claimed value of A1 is 3.936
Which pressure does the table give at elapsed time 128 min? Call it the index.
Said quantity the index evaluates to 3.678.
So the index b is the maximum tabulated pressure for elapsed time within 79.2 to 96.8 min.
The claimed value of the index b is 4.407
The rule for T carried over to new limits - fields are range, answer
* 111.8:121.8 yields 3.94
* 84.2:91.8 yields 4.2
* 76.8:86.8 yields 3.97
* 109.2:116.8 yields 3.93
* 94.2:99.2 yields 3.92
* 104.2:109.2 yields 4.17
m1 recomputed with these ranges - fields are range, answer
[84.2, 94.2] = 3.41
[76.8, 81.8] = 3.552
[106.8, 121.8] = 3.796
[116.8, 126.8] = 3.686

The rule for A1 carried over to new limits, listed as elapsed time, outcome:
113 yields 3.99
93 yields 3.41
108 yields 4.069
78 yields 3.552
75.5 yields 3.053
